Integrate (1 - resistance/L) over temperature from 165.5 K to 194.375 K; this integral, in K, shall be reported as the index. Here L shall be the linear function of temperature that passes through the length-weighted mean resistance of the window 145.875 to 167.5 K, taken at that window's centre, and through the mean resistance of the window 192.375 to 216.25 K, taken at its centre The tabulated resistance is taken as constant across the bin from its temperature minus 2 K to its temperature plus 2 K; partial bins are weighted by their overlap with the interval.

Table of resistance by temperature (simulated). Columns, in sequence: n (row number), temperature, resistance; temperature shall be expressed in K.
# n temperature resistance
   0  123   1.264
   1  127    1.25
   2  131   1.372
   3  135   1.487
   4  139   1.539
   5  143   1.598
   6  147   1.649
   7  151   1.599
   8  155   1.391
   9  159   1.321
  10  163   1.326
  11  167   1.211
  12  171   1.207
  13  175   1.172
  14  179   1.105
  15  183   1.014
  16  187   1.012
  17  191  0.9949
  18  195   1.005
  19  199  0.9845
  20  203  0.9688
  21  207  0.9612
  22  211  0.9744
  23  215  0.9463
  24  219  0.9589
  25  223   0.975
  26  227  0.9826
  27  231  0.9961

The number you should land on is 2.6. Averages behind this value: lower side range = 1.42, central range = 1.1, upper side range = 0.975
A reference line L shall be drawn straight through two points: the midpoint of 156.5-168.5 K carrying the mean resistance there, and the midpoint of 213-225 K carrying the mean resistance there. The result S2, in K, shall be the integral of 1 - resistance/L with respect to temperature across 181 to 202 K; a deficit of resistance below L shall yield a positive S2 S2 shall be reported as 2.3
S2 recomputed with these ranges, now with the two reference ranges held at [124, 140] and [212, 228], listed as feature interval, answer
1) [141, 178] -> -3.3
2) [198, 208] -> 0.7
